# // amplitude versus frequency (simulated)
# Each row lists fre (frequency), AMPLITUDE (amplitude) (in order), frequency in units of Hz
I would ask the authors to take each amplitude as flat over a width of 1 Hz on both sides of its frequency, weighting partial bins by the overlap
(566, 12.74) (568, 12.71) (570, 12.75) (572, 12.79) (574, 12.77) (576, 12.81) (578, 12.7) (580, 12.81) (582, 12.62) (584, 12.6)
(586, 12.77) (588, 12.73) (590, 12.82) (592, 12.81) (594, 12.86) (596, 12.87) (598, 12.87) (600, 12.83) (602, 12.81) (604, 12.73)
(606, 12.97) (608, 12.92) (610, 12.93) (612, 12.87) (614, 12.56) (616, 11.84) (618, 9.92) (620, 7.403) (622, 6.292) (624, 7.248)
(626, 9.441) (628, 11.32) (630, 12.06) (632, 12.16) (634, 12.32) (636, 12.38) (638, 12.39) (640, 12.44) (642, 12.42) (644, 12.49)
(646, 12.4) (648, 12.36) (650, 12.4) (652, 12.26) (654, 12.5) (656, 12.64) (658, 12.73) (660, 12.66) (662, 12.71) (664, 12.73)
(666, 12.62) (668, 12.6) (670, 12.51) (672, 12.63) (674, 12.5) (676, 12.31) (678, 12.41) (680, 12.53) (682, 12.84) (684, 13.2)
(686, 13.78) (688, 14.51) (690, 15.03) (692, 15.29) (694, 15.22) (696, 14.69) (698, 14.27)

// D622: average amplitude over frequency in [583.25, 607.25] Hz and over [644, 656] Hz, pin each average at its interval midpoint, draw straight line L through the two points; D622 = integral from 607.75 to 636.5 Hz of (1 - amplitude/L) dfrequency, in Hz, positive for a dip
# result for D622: 4.06 Hz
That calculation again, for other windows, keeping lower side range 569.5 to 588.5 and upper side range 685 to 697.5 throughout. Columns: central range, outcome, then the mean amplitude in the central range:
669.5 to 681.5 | 1.63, 12.5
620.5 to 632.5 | 3.57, 9.56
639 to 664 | 2.70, 12.5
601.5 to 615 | 0.43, 12.8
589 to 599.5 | 0.13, 12.8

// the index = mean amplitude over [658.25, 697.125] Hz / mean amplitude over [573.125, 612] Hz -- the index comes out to 1.04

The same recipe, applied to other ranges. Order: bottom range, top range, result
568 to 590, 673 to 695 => 1.07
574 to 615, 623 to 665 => 0.94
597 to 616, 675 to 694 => 1.07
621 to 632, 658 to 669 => 1.33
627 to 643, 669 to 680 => 1.02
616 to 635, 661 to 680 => 1.27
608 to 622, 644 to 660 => 1.13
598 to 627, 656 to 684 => 1.14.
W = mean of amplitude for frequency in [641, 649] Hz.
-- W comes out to 12.4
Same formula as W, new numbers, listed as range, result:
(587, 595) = 12.8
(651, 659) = 12.5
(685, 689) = 14.1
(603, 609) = 12.9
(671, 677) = 12.5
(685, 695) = 14.8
